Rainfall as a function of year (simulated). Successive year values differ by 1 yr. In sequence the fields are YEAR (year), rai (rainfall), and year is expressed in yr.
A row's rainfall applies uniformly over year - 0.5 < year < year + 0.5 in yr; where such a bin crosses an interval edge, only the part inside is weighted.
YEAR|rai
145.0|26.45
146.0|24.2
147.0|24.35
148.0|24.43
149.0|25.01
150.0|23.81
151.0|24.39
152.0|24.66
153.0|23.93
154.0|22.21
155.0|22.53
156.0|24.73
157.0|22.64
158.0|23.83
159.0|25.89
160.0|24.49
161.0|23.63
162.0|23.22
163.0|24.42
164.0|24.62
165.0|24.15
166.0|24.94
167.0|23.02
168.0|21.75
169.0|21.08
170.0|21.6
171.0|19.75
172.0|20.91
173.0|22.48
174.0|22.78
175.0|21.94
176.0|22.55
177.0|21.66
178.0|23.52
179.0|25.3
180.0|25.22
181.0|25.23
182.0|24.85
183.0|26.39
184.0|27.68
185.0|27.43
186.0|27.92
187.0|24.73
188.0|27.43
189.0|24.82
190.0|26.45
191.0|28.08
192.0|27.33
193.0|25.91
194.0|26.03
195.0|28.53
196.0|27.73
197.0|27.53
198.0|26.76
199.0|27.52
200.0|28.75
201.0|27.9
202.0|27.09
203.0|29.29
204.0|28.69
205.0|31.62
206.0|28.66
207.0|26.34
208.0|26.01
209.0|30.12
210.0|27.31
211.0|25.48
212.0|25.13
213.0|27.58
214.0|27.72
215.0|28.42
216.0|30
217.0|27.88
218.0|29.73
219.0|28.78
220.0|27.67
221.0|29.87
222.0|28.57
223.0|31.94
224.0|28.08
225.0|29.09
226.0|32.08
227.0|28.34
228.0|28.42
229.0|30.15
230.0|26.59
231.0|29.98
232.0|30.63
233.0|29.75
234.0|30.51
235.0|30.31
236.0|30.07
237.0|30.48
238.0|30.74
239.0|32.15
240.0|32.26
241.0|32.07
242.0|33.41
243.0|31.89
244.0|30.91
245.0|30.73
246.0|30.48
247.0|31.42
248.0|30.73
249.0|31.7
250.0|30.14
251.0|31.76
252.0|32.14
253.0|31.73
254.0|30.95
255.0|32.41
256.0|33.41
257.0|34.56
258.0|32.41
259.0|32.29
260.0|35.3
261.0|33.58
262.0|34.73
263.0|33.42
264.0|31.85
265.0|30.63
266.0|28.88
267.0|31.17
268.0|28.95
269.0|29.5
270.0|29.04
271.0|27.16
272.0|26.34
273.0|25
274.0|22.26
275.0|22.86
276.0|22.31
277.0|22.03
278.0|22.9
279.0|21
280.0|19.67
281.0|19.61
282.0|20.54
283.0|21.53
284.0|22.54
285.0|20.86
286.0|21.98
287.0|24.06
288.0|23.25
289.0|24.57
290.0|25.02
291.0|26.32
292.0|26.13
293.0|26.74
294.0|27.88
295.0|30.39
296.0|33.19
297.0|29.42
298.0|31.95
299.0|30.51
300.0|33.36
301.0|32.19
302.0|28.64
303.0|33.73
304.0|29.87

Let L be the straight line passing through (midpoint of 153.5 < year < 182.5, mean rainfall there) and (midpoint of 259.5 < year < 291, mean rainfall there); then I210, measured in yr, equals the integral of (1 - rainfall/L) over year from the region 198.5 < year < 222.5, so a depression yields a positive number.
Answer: -3.81 yr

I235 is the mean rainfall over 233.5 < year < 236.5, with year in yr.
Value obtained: 30.3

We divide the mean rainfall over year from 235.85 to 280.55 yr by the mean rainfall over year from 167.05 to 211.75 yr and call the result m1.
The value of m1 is 1.15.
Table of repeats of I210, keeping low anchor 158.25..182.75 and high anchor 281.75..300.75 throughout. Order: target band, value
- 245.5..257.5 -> -3.0 yr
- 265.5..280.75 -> 0.5 yr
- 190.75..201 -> -1.5 yr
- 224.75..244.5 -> -4.3 yr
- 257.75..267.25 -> -2.5 yr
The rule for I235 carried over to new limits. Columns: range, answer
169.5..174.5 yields 21.5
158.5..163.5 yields 24.3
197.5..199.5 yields 27.1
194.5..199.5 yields 27.6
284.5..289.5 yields 22.9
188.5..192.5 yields 26.7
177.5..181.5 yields 24.8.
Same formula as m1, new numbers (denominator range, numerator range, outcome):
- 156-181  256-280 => 1.23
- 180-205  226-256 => 1.14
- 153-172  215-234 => 1.26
